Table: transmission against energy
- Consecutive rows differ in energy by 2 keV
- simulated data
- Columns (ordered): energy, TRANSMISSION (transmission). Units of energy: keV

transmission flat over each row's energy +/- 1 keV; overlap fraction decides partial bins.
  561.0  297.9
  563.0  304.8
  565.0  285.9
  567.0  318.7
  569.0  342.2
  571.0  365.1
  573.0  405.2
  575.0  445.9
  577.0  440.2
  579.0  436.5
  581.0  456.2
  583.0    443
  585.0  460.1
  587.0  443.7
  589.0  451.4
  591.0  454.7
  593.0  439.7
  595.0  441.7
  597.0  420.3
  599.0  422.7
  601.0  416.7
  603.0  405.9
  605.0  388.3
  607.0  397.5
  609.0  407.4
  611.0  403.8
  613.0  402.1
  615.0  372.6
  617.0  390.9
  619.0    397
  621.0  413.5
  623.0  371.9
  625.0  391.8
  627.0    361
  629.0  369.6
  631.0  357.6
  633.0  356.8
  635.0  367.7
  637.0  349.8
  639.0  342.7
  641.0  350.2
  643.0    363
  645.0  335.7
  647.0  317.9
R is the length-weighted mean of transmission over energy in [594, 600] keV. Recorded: 428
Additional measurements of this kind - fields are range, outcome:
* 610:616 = 393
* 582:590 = 450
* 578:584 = 445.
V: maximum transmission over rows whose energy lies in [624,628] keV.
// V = 391.8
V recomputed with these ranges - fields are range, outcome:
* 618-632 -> 413.5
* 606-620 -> 407.4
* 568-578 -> 445.9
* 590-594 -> 454.7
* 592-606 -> 441.7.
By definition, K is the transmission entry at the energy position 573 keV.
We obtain 405.2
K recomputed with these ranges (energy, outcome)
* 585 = 460.1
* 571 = 365.1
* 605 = 388.3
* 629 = 369.6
